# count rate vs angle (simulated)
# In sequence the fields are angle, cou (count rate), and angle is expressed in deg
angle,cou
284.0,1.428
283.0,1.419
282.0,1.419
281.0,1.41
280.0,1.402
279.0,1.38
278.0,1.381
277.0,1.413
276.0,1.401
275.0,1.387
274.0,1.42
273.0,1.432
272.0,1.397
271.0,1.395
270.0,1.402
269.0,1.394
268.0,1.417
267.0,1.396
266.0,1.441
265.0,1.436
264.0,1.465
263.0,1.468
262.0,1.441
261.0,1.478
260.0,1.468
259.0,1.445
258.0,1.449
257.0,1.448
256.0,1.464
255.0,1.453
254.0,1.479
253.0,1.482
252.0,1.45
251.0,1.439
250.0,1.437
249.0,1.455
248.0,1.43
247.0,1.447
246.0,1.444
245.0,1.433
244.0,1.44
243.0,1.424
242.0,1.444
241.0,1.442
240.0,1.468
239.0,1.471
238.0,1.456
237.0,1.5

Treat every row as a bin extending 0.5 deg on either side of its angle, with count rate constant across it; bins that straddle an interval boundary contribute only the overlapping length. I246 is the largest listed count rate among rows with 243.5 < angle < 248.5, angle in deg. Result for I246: 1.447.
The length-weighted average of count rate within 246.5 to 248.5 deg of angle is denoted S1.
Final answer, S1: 1.44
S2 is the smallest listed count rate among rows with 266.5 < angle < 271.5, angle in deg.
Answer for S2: 1.394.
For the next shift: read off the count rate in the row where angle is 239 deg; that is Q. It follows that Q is 1.471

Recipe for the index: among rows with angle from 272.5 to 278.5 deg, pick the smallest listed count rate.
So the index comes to 1.381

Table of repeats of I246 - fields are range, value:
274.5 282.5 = 1.419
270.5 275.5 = 1.432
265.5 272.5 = 1.441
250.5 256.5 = 1.482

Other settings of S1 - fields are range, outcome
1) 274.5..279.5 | 1.39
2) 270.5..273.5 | 1.41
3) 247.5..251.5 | 1.44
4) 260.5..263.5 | 1.46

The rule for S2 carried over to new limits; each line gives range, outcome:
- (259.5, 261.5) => 1.468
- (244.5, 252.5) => 1.43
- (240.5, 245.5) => 1.424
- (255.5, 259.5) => 1.445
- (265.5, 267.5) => 1.396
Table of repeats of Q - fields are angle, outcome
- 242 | 1.444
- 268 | 1.417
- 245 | 1.433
